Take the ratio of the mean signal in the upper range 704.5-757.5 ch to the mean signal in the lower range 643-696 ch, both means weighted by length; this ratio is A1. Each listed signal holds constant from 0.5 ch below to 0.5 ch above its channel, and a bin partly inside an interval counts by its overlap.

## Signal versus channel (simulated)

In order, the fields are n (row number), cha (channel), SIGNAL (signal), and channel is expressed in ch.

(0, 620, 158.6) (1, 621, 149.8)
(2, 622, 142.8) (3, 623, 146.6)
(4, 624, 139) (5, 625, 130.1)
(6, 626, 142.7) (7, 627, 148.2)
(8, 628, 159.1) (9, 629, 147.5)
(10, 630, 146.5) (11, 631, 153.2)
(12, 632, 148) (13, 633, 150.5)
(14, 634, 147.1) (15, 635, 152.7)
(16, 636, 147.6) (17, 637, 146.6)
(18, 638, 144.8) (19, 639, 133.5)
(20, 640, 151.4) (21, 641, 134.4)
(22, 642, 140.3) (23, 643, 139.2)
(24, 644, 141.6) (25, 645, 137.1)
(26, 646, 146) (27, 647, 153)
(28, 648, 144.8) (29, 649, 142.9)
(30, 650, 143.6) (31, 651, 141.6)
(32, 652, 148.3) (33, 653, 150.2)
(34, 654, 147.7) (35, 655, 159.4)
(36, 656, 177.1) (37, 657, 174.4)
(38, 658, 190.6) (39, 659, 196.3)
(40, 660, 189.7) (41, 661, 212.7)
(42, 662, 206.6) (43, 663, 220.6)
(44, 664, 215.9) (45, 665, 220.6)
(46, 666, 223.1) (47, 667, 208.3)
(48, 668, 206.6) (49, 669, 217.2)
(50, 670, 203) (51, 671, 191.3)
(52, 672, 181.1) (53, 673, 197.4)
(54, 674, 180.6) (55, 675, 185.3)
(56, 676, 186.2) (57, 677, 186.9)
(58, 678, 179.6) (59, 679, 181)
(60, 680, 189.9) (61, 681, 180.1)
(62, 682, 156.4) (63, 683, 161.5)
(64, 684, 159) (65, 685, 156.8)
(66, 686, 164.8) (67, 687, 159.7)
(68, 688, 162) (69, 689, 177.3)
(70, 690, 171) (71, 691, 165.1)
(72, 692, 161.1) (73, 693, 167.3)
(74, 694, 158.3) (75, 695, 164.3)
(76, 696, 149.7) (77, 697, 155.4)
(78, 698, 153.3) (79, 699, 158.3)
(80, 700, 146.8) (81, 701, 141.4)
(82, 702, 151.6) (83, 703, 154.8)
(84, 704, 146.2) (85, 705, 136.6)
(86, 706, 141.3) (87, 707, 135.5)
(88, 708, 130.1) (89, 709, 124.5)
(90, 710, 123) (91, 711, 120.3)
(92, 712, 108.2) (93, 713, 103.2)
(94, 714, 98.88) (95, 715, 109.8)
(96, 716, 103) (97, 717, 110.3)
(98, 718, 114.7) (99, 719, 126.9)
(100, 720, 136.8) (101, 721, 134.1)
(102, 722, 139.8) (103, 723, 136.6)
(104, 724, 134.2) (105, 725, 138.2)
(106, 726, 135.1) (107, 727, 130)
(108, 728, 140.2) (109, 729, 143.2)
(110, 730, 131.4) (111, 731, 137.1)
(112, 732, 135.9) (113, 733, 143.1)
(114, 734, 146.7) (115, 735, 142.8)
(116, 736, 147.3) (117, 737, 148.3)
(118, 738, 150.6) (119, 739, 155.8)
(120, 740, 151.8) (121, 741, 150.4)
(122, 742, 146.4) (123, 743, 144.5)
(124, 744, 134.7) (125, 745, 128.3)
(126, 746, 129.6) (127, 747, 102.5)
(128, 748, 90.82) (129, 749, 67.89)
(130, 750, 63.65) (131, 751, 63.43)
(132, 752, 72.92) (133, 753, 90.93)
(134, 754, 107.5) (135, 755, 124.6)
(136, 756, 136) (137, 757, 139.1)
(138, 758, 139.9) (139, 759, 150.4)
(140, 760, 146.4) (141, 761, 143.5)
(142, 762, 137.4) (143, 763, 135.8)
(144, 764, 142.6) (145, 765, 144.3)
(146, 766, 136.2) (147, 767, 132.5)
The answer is 0.7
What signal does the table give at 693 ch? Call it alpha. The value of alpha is 167.3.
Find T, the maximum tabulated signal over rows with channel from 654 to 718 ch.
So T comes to 223.1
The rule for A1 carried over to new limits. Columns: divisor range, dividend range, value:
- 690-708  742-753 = 0.67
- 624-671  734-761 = 0.76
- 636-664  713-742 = 0.84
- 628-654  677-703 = 1.12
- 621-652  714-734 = 0.90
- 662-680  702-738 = 0.66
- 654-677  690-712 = 0.75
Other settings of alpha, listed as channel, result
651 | 141.6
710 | 123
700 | 146.8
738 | 150.6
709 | 124.5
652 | 148.3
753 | 90.93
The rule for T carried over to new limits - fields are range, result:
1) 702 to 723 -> 154.8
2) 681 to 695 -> 180.1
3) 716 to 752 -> 155.8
